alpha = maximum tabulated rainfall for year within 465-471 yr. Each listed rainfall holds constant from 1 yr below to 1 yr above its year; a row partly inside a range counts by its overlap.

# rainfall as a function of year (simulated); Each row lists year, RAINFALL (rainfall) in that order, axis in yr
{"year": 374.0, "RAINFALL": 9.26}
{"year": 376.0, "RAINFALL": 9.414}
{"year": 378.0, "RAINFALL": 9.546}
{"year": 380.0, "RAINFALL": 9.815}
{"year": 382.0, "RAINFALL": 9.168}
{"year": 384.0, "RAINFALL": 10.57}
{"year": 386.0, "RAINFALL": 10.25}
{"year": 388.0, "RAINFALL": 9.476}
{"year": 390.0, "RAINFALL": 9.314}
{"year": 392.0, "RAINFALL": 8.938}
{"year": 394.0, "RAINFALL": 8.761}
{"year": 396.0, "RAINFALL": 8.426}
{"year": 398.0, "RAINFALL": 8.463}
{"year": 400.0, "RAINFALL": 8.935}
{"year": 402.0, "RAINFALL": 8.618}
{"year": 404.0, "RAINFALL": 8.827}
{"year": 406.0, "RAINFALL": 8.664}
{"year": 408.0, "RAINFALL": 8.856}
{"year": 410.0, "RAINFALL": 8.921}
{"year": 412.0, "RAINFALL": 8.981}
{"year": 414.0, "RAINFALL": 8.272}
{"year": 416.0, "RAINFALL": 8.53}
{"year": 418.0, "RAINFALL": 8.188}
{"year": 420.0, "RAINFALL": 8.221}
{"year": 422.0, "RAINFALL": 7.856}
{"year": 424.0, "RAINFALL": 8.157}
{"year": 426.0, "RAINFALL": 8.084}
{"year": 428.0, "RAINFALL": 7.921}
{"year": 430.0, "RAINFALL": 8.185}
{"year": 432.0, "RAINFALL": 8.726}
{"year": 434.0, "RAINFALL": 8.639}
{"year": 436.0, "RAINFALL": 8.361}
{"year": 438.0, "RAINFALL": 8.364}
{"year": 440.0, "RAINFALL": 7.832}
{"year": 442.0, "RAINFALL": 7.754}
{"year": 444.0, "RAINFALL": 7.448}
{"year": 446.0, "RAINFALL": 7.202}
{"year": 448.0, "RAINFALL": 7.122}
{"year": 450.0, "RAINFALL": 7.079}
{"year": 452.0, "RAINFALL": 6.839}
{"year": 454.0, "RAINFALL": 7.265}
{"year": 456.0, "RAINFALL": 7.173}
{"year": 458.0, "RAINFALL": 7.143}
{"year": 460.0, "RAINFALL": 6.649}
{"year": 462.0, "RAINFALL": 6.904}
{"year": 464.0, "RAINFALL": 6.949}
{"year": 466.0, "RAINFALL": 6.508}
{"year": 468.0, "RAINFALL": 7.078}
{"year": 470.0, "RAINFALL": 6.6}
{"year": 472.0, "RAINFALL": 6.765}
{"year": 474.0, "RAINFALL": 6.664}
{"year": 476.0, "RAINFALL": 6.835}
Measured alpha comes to 7.078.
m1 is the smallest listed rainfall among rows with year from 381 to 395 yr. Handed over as 8.761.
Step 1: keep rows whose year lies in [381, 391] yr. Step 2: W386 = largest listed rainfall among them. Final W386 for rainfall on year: 10.57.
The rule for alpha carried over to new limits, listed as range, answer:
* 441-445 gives 7.754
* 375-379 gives 9.546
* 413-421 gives 8.53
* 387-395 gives 9.476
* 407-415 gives 8.981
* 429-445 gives 8.726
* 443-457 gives 7.448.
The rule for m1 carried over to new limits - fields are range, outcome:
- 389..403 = 8.426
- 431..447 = 7.202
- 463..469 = 6.508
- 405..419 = 8.188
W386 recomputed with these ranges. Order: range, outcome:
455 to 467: 7.173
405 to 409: 8.856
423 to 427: 8.157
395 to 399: 8.463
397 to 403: 8.935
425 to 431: 8.185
